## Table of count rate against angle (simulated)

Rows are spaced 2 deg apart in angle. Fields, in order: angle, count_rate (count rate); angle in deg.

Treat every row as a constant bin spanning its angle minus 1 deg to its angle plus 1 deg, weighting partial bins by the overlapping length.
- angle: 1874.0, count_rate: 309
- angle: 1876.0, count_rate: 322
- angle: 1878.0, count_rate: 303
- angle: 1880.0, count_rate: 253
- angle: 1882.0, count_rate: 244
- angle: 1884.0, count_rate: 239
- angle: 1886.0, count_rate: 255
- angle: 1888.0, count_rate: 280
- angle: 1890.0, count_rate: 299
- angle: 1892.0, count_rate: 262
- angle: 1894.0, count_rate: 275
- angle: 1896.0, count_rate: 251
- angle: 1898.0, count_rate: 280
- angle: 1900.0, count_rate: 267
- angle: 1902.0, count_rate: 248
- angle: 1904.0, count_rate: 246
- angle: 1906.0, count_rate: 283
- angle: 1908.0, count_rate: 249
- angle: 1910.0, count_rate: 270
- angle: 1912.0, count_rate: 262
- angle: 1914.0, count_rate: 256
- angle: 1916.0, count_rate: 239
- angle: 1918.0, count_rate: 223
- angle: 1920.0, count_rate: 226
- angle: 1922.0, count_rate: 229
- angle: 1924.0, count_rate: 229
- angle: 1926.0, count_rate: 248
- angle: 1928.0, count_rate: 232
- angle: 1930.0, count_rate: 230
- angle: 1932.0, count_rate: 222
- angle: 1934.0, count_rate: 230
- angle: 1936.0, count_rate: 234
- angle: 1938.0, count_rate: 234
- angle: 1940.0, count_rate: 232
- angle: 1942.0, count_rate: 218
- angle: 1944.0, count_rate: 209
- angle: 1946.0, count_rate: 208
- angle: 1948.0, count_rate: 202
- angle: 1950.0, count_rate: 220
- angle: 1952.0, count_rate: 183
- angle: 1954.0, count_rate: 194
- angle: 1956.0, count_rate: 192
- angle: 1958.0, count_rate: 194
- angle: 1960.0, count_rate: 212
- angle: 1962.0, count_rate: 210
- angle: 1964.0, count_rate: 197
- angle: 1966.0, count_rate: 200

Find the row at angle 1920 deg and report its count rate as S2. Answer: 226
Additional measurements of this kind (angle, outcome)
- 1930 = 230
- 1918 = 223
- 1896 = 251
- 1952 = 183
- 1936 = 234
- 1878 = 303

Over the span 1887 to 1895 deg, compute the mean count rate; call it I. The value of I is 279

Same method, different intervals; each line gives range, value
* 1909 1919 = 250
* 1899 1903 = 258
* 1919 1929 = 233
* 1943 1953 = 204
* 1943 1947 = 208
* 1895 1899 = 266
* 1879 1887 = 248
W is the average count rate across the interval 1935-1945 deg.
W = 225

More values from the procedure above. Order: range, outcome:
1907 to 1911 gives 260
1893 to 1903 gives 264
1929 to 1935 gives 227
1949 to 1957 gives 197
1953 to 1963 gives 200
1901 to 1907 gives 259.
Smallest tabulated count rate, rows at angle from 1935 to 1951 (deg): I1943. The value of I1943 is 202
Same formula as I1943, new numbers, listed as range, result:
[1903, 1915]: 246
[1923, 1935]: 222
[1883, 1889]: 239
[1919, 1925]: 226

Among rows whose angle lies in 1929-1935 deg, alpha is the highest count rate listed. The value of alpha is 230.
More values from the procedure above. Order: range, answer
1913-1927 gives 256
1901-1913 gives 283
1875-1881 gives 322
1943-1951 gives 220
